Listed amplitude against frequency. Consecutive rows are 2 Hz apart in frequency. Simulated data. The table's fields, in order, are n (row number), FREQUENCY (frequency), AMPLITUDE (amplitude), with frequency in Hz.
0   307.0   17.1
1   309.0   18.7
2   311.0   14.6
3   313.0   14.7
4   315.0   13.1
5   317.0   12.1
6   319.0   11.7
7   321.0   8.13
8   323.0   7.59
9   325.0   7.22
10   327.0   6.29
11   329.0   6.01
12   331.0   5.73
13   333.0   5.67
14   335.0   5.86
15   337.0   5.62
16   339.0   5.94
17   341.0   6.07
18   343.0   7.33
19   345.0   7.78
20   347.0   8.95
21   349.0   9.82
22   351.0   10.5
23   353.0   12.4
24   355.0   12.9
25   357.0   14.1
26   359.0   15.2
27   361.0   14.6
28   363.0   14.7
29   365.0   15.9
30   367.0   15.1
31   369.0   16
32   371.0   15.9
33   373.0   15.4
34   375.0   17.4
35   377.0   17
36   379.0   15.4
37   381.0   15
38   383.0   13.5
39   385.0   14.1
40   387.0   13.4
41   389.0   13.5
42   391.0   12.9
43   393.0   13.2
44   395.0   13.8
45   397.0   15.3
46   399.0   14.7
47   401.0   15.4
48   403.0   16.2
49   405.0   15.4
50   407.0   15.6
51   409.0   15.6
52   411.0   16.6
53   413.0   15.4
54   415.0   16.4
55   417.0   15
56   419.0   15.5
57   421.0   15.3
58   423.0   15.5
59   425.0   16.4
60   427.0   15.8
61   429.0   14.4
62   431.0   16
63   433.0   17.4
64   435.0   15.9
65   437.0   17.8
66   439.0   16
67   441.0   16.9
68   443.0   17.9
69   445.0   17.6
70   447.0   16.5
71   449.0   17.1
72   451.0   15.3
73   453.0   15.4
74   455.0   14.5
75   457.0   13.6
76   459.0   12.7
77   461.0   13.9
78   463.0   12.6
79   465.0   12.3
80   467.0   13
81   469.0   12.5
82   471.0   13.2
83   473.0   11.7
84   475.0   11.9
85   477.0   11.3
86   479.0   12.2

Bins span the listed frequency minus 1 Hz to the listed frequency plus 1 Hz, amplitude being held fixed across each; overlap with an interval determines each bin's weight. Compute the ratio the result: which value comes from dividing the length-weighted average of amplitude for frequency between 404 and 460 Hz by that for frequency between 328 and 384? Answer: 1.36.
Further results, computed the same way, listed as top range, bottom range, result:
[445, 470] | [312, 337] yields 1.67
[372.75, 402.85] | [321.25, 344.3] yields 2.30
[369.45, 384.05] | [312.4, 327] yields 1.53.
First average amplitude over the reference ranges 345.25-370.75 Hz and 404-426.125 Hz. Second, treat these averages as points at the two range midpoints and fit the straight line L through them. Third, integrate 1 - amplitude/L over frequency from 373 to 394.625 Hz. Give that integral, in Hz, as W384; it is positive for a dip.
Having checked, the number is -0.3 Hz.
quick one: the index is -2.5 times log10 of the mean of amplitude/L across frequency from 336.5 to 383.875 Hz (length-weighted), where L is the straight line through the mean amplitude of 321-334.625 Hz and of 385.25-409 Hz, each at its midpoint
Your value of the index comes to -0.21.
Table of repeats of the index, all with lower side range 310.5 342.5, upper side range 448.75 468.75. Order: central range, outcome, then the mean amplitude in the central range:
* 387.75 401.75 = -0.245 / 14.1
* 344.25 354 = -0.066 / 9.94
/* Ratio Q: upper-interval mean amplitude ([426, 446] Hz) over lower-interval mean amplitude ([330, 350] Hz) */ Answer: 2.41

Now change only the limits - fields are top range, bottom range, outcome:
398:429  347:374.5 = 1.12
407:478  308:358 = 1.57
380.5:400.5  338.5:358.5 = 1.42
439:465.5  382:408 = 1.06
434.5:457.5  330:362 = 1.75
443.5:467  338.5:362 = 1.39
